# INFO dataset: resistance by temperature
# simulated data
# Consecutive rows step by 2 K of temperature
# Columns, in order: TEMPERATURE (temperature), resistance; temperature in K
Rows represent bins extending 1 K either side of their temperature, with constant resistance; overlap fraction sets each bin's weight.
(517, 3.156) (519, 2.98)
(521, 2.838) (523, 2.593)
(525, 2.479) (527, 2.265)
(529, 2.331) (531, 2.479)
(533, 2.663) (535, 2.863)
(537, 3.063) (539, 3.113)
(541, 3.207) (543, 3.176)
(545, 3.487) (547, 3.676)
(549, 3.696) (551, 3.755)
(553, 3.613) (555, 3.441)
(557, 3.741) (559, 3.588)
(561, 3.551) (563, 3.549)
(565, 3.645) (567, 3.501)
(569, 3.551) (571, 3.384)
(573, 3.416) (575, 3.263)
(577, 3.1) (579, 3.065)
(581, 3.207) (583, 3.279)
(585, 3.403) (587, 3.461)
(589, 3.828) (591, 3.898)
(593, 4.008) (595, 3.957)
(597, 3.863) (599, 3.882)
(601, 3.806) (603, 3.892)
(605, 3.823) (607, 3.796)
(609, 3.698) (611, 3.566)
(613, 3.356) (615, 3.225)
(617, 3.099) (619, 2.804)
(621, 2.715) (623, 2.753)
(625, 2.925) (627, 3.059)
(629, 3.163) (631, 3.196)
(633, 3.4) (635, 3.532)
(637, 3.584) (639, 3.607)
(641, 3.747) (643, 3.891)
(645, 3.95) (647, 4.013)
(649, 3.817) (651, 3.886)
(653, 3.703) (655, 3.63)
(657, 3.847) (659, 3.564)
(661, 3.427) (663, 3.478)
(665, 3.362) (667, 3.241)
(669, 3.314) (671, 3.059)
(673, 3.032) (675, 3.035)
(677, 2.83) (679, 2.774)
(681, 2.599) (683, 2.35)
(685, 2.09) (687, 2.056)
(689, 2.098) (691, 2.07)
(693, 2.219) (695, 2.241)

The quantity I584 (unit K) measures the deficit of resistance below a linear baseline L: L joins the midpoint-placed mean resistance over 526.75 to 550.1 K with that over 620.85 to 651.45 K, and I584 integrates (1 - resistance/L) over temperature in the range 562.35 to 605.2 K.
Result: -4.6 K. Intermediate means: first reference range 3.03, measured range 3.58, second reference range 3.47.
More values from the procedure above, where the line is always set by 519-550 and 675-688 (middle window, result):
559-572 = -3.2 K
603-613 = -3.6 K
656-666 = -3.8 K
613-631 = -2.2 K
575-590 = -2.9 K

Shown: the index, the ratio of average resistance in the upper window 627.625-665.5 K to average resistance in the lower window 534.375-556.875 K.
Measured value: 1.1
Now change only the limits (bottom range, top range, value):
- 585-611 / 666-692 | 0.70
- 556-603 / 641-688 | 0.92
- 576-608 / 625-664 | 0.99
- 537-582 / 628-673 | 1.03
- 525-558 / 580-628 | 1.11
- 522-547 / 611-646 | 1.16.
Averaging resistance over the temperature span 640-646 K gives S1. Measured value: 3.86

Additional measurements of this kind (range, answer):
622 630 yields 2.98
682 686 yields 2.22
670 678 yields 2.99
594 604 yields 3.88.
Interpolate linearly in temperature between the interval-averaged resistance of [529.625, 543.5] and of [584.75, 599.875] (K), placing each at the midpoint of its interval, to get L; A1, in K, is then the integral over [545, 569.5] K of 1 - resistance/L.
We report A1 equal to -2.8 K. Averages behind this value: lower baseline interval 2.91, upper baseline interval 3.81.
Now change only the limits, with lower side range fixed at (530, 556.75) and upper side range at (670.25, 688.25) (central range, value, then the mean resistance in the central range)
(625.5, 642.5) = -3.4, 3.41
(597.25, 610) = -3.6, 3.82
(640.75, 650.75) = -4.0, 3.89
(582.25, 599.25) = -3.9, 3.73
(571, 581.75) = -0.4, 3.23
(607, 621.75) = -1.6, 3.26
